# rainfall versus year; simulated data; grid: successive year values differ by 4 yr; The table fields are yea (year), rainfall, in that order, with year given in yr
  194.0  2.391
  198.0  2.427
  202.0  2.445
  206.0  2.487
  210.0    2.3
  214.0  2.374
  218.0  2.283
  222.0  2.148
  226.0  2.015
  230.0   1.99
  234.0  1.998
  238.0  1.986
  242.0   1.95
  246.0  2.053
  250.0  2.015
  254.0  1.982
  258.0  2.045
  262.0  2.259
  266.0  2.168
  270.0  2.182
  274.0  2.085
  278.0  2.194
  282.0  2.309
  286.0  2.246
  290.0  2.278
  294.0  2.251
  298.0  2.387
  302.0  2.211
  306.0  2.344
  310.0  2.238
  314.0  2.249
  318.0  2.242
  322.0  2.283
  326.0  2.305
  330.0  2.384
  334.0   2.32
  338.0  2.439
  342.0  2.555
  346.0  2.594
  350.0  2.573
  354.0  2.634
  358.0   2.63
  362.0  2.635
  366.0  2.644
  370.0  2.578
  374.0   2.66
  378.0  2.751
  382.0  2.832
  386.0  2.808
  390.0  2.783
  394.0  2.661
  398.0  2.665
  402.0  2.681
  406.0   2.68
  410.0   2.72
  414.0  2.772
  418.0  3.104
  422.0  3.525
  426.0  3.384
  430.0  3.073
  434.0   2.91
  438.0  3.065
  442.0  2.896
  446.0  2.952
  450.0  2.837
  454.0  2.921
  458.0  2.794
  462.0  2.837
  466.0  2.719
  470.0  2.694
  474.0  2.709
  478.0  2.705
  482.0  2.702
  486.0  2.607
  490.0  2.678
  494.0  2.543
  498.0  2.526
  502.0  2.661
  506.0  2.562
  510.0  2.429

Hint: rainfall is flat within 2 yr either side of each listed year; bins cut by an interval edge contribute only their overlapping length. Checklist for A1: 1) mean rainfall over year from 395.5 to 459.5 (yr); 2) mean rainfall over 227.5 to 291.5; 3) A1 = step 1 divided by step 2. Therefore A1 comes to 1.4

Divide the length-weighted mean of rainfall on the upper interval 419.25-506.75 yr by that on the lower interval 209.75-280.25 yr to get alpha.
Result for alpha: 1.35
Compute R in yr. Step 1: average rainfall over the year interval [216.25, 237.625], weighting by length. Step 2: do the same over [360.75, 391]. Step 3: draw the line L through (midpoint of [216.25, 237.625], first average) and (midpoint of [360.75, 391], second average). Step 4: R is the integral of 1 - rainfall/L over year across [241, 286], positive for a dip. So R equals 2.2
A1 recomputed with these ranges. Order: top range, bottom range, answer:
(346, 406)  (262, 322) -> 1.19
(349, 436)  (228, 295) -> 1.33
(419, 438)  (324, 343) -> 1.34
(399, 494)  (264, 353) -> 1.24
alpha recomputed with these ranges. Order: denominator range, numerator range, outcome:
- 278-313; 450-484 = 1.21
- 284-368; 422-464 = 1.25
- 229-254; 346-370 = 1.31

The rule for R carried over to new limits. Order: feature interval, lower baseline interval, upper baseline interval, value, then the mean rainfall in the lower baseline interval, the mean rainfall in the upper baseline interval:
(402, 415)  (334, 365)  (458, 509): -0.53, 2.57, 2.66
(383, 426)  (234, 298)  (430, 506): -4.92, 2.14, 2.77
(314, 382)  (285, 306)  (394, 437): 1.50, 2.28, 2.94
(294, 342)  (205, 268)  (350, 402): 2.62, 2.12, 2.69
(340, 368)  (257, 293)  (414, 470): -0.42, 2.2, 2.98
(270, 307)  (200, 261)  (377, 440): 2.16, 2.14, 2.9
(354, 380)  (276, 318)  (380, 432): 0.24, 2.27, 2.9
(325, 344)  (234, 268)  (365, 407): 0.40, 2.05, 2.71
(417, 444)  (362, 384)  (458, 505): -4.61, 2.69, 2.67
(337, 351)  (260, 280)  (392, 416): -0.46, 2.18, 2.7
